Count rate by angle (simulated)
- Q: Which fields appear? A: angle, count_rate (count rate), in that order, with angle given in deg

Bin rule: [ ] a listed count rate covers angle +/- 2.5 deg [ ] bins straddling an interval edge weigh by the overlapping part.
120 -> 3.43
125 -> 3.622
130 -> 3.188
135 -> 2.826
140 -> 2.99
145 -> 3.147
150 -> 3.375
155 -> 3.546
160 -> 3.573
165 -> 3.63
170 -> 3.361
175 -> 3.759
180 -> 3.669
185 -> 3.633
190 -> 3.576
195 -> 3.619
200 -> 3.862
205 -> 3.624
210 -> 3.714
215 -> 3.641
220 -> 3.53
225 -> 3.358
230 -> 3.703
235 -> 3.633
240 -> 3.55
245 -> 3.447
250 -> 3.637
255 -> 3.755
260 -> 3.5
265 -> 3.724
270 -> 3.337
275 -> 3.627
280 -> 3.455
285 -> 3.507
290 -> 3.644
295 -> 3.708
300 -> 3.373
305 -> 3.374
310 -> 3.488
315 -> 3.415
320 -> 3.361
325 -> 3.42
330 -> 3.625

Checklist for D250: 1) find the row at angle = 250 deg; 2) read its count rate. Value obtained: 3.637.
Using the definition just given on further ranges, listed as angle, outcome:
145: 3.147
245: 3.447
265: 3.724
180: 3.669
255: 3.755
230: 3.703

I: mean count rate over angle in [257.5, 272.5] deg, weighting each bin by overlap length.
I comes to 3.52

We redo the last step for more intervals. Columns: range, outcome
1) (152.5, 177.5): 3.57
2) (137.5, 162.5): 3.33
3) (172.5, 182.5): 3.71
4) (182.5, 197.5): 3.61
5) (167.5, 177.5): 3.56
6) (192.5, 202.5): 3.74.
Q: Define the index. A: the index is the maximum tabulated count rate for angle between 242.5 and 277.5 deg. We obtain 3.755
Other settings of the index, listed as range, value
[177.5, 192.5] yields 3.669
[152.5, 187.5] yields 3.759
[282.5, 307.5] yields 3.708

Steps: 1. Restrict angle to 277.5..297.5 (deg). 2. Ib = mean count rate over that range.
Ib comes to 3.58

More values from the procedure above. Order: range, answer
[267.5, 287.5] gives 3.48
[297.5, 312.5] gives 3.41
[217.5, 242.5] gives 3.55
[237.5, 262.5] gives 3.58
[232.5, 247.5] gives 3.54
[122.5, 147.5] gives 3.15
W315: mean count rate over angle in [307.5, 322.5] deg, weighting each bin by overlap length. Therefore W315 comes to 3.42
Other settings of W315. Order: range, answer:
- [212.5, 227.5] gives 3.51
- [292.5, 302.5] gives 3.54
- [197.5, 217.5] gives 3.71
